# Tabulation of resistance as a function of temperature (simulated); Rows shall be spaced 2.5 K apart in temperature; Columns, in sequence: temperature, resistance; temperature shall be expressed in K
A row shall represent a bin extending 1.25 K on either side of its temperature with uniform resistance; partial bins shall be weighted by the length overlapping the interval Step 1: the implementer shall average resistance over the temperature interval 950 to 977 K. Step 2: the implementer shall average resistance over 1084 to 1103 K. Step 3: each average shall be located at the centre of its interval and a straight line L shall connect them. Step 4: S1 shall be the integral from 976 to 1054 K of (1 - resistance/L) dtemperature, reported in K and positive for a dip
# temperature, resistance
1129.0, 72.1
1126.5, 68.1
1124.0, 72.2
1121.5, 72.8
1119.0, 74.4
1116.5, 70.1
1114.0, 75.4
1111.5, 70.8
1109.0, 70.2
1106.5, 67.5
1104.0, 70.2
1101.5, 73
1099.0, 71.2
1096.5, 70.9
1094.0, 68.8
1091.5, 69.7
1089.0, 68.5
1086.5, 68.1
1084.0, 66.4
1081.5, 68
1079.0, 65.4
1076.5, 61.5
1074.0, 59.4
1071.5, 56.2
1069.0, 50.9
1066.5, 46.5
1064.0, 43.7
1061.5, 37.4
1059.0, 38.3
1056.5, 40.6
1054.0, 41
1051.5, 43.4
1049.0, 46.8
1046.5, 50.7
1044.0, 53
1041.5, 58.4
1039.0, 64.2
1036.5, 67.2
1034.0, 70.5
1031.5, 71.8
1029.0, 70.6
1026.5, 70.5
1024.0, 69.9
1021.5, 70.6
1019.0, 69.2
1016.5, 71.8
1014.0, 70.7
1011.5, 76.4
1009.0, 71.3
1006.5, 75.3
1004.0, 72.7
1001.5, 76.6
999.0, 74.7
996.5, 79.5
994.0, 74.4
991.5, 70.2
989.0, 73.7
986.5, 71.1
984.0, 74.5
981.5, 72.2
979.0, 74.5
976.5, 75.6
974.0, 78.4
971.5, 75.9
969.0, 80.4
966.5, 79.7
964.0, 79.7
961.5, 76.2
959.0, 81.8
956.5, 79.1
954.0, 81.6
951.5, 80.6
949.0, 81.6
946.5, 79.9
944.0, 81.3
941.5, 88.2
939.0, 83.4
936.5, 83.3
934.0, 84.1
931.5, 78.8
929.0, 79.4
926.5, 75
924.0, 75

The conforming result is 7.5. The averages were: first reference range 79.1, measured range 68.3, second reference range 69.8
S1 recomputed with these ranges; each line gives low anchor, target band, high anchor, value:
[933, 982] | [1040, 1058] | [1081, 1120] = 6.3 K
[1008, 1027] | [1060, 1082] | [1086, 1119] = 5.3 K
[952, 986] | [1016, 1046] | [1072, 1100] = 2.1 K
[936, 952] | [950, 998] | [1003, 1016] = 0.9 K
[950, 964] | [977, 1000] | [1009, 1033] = 0.5 K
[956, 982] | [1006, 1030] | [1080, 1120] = 1.1 K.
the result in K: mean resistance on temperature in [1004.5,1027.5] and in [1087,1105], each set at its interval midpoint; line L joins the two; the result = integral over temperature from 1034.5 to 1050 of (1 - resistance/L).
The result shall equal 3.0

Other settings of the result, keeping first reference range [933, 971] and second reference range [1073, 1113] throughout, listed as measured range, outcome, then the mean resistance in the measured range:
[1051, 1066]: 6.4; 40.9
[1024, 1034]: 0.5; 70.8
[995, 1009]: 0.2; 75.3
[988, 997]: 0.4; 74.1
